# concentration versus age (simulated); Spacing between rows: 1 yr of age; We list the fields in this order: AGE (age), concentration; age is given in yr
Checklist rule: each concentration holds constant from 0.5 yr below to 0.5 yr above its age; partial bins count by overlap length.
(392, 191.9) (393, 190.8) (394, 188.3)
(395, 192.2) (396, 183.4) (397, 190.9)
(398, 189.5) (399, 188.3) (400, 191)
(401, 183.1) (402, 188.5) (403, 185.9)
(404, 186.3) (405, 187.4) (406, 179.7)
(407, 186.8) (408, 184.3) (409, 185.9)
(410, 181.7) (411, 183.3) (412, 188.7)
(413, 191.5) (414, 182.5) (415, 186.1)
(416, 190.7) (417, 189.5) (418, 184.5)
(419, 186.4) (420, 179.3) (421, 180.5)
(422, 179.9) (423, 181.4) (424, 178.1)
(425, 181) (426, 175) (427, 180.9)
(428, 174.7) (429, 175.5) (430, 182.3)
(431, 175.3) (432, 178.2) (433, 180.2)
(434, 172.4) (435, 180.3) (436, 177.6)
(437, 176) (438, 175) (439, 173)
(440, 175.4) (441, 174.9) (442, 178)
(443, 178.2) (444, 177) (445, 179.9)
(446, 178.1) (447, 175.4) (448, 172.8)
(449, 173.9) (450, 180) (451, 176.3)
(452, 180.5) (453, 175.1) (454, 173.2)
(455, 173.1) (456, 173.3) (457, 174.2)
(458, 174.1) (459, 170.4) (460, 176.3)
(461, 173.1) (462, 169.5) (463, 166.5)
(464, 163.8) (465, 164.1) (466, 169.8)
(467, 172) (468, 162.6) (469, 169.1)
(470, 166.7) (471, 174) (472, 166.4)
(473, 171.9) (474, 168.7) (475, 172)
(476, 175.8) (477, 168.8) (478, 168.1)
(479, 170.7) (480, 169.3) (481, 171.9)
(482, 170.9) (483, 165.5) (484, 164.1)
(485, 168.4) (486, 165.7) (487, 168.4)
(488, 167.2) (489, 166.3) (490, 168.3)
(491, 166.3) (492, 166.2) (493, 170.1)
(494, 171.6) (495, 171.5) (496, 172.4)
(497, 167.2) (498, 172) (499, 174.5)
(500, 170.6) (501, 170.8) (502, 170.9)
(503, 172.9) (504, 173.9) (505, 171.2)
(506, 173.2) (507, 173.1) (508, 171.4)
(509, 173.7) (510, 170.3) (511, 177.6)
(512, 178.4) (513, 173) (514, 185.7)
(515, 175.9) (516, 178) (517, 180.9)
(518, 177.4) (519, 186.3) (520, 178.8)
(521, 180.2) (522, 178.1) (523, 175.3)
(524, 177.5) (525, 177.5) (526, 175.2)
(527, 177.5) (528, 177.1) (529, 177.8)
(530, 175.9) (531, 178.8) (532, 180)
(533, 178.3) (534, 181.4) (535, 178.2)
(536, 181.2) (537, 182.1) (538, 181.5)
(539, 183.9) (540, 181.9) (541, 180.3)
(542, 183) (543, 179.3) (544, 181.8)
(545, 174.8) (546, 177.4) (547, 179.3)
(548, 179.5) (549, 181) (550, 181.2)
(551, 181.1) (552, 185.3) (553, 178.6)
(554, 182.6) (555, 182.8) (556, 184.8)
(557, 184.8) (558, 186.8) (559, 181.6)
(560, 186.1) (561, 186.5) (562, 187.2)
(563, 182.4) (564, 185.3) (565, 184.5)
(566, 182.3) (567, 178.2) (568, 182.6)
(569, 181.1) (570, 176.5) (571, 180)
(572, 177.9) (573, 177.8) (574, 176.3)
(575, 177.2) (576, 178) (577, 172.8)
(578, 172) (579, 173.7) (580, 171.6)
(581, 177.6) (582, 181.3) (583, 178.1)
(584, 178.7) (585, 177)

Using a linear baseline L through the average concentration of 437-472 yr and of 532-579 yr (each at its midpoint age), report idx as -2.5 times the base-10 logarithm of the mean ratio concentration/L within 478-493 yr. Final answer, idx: 0.05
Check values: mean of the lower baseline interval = 173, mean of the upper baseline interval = 181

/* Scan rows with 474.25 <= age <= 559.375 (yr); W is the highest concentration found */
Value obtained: 186.8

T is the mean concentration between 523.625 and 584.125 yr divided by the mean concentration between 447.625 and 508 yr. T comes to 1.05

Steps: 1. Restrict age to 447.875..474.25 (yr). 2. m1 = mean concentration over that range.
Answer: 172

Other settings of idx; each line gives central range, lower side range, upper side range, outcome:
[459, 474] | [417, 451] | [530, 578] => 0.06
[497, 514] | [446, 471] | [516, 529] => 0.02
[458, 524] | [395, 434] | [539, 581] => 0.06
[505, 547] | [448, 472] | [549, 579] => 0.00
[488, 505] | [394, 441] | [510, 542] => 0.06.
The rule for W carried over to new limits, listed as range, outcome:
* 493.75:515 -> 185.7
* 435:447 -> 180.3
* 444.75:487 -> 180.5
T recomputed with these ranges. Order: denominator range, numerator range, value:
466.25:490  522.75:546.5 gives 1.06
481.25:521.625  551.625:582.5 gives 1.05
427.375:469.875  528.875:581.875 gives 1.03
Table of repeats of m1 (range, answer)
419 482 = 174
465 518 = 171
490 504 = 171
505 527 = 177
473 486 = 169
